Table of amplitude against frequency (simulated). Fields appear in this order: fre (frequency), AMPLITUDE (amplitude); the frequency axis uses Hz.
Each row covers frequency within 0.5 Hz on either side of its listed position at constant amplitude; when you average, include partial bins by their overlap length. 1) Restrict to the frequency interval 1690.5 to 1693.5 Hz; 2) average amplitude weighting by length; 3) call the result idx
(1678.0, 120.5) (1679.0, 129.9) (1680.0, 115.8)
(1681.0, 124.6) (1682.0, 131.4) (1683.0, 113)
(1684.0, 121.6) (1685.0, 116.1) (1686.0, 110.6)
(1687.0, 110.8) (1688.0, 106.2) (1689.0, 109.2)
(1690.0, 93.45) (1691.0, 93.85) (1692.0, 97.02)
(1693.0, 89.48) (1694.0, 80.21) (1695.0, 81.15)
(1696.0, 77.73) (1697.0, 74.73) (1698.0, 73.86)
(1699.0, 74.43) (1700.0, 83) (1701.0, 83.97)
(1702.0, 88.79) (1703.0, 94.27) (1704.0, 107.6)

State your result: 93.5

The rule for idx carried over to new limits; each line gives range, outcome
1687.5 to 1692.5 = 99.9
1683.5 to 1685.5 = 119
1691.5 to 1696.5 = 85.1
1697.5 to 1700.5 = 77.1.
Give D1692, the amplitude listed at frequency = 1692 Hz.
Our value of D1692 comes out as 97.02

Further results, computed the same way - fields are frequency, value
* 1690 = 93.45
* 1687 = 110.8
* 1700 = 83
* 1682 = 131.4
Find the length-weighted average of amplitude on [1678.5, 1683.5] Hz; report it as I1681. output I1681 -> 123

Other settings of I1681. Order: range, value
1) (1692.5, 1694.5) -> 84.8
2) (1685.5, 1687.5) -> 111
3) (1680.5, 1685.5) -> 121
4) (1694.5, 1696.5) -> 79.4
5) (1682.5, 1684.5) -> 117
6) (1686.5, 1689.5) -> 109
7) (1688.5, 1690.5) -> 101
